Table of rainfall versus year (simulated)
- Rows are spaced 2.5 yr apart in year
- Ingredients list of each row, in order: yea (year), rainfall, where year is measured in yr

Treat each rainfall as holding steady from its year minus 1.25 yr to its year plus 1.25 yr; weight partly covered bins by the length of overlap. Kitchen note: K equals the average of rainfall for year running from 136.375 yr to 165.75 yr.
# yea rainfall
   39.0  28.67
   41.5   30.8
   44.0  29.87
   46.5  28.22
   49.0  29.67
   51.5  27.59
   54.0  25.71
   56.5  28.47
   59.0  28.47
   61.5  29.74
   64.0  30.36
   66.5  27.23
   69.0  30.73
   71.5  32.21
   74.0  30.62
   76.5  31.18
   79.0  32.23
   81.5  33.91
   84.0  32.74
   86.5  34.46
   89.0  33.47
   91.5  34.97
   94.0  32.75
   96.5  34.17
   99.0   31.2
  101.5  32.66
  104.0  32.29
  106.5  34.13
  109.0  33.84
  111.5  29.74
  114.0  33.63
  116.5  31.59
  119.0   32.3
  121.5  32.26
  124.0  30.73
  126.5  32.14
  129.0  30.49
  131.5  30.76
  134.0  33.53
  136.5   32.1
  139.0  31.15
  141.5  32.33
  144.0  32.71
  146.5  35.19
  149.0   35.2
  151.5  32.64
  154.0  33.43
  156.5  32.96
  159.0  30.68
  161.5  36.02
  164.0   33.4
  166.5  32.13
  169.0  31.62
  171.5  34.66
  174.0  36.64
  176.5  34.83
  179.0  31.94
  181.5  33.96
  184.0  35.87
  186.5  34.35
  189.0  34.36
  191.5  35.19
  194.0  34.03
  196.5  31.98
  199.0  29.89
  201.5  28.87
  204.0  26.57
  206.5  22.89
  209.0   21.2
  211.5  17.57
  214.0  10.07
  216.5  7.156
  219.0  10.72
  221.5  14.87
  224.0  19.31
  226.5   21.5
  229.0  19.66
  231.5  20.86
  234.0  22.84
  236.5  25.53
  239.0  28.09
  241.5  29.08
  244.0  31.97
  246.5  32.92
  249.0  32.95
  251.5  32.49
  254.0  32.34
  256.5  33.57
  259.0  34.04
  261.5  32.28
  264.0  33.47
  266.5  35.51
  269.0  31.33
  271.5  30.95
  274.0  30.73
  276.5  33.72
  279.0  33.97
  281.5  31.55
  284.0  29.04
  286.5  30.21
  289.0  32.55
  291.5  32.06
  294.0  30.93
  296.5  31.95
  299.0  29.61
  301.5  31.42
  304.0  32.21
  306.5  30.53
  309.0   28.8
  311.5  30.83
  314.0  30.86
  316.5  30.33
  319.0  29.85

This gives 33.2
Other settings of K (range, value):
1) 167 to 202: 33.5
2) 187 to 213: 28.3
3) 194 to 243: 21.9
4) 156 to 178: 33.7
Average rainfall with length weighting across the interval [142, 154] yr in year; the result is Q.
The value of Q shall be 33.8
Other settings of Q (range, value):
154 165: 33.3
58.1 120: 32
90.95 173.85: 32.7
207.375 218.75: 14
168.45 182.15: 34.1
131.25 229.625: 28.9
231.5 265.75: 30.6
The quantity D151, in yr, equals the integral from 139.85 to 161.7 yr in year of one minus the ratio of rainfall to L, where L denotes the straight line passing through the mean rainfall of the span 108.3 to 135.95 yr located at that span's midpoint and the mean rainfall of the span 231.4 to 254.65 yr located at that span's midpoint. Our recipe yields -1.43 yr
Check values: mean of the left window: 31.9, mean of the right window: 29.2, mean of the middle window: 33.3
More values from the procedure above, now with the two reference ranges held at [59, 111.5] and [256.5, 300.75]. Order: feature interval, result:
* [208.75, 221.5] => 7.6 yr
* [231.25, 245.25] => 2.3 yr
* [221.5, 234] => 4.7 yr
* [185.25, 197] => -0.8 yr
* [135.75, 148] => -0.3 yr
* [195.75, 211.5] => 3.0 yr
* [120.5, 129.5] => 0.2 yr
